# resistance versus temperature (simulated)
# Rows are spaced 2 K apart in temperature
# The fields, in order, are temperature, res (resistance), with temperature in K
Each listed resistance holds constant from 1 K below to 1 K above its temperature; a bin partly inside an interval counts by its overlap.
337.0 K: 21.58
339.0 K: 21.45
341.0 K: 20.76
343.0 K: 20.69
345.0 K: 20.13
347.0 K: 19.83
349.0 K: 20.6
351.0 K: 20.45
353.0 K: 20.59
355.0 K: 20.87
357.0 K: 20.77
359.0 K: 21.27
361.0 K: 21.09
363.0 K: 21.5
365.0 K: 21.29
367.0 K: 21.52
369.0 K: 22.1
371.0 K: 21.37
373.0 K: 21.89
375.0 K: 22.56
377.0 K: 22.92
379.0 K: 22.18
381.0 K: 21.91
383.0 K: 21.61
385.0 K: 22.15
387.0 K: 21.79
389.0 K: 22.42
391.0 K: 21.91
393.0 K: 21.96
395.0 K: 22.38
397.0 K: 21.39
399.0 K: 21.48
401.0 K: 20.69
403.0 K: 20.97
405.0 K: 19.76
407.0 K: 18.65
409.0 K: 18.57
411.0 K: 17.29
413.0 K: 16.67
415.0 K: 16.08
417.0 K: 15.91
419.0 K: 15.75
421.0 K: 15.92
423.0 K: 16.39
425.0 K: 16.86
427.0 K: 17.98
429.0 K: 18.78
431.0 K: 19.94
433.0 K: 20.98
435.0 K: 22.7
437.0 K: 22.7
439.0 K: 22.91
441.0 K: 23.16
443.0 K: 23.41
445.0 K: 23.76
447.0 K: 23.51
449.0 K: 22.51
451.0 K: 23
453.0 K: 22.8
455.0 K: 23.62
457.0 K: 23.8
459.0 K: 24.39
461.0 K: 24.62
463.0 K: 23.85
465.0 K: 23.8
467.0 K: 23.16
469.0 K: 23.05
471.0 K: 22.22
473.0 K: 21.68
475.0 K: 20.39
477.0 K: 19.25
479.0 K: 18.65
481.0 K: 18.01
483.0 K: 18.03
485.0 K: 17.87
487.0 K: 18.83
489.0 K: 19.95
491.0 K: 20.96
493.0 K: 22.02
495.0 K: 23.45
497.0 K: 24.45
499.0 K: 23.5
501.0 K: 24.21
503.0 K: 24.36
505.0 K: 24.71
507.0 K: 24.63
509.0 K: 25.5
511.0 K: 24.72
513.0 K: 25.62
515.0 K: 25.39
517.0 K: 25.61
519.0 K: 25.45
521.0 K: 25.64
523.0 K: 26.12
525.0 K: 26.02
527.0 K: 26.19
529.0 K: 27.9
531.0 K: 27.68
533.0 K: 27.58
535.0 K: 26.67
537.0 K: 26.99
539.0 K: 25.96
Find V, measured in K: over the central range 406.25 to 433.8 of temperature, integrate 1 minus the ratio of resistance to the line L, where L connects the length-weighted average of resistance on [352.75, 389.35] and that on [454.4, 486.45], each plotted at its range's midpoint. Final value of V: 5.2 K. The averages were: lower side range 21.7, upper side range 21.6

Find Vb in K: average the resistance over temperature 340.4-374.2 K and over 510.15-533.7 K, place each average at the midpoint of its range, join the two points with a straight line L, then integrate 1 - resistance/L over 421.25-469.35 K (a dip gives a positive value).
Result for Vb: 3.5 K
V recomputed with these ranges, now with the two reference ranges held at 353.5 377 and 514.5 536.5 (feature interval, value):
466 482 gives 2.60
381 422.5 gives 5.34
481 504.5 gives 3.63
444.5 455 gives 0.42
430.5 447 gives 0.82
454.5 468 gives 0.31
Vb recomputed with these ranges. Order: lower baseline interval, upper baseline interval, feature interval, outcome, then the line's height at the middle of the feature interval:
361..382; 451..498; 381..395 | -0.1 K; 21.9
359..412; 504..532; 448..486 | 3.5 K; 24.1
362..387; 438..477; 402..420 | 3.7 K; 22.4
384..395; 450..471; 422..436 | 2.3 K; 22.9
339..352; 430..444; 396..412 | 1.3 K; 21.6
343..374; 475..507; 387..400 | -0.5 K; 21.1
